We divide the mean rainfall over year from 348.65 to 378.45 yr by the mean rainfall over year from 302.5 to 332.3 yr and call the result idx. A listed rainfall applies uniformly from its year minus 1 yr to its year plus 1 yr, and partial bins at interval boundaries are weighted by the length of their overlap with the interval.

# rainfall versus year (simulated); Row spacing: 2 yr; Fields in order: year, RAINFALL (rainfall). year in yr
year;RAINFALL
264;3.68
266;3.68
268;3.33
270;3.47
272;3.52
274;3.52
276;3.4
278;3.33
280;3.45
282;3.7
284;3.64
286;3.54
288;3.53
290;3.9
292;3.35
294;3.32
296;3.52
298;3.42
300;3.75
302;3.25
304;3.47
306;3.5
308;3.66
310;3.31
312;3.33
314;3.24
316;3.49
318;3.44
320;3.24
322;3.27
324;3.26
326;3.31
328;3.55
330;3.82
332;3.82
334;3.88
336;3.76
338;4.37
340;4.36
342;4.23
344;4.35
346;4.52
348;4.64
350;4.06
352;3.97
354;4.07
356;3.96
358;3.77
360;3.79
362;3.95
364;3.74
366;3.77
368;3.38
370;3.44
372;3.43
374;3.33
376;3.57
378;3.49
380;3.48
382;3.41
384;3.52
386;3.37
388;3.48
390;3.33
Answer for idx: 1.09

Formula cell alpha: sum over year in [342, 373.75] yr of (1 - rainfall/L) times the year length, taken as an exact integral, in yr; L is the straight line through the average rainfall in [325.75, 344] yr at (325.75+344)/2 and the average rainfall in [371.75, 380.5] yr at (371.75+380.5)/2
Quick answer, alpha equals -2.0 yr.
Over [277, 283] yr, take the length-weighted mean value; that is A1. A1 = 3.49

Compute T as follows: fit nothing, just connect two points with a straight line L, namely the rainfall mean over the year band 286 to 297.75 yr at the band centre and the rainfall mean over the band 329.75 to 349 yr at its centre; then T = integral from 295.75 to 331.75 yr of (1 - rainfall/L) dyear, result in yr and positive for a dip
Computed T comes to 3.6 yr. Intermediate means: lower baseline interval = 3.52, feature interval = 3.44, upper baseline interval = 4.19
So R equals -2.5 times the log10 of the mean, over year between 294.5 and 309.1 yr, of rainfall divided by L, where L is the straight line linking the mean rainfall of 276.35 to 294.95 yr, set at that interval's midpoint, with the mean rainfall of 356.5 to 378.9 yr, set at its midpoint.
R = 0.01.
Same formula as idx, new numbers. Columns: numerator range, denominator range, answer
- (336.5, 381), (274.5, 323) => 1.12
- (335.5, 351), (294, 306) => 1.24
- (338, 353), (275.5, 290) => 1.22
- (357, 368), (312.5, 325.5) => 1.13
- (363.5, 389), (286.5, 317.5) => 1.01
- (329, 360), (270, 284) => 1.17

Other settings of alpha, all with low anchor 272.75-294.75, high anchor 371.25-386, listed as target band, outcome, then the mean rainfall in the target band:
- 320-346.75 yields -2.84 yr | 3.85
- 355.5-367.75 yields -1.17 yr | 3.8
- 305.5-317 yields 0.27 yr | 3.42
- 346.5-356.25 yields -1.96 yr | 4.17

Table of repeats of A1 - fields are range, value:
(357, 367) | 3.8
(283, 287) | 3.59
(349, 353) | 4.01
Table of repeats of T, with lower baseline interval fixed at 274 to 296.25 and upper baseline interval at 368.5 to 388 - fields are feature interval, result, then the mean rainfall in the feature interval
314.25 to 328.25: 0.6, 3.35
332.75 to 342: -1.7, 4.1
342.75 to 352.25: -2.4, 4.33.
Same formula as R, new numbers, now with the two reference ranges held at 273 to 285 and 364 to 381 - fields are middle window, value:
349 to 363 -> -0.13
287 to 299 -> 0.00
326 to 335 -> -0.06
